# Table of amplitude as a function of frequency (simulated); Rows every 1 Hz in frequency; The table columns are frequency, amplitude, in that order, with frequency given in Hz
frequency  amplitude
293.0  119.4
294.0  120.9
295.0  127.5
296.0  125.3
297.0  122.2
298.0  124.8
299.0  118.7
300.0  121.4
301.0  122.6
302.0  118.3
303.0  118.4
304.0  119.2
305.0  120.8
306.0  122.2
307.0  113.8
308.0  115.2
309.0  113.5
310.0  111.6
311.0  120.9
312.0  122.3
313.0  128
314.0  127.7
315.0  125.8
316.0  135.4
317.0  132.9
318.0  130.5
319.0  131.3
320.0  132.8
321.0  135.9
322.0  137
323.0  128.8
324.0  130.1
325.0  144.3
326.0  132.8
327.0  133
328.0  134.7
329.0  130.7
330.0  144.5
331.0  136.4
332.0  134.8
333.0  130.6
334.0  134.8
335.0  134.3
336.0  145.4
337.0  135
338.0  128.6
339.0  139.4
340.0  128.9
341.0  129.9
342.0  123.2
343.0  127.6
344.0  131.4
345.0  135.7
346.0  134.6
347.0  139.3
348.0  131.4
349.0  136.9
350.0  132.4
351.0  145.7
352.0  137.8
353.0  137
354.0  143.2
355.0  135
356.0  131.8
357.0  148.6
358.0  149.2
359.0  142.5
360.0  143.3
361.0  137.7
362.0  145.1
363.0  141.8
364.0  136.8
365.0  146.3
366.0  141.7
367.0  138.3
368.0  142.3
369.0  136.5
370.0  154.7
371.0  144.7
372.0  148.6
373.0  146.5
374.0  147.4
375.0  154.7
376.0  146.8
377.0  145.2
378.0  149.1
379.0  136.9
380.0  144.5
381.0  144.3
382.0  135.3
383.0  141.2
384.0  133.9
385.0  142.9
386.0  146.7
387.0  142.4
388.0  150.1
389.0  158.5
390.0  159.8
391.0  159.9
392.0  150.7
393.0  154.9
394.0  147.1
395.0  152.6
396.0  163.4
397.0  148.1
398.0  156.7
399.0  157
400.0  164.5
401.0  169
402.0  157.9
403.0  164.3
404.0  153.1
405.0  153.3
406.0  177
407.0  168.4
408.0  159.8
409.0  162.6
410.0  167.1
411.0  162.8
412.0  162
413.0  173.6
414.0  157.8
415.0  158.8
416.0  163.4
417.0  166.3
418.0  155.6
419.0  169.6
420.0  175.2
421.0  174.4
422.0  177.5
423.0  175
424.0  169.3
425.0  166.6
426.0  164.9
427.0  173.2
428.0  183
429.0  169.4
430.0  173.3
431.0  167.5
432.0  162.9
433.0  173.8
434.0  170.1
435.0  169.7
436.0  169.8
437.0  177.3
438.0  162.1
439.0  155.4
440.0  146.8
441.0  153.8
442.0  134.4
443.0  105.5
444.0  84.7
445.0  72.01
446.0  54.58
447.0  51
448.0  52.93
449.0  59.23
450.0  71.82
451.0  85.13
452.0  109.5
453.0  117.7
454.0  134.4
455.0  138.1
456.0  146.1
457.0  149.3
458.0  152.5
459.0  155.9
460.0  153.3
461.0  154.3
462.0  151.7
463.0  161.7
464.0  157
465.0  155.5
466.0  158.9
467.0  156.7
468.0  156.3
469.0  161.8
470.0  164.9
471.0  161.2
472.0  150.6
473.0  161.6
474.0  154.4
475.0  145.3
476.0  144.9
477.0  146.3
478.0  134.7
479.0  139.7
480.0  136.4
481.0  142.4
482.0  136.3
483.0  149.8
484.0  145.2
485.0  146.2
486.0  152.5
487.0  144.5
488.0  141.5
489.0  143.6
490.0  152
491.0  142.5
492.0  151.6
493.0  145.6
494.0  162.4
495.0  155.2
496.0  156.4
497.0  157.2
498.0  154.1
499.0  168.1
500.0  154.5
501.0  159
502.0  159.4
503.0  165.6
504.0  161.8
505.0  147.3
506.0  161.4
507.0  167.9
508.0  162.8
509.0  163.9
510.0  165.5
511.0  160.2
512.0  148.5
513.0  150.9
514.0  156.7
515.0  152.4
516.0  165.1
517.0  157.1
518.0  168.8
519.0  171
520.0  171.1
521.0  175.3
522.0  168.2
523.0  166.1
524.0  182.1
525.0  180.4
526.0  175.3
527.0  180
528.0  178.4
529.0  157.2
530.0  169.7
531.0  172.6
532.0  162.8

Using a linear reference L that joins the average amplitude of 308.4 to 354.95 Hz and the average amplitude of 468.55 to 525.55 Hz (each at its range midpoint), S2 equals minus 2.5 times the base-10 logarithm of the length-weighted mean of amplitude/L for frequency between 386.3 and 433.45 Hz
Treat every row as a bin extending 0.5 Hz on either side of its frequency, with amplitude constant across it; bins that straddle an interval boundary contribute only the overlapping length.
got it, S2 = -0.14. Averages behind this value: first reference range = 133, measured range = 163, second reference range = 156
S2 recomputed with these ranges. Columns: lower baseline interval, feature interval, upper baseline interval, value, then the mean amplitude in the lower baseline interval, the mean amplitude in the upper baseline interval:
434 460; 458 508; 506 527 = -0.06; 122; 166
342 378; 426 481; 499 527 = 0.10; 141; 164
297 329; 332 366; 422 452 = -0.06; 126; 137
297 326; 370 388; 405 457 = -0.06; 125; 146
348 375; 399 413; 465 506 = -0.13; 142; 152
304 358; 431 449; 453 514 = 0.14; 132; 152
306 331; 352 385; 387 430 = 0.04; 129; 163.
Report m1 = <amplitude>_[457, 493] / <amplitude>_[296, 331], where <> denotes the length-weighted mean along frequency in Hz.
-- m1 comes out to 1.2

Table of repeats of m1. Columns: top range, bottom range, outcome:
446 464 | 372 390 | 0.82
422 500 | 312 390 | 1.04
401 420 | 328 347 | 1.22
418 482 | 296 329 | 1.15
